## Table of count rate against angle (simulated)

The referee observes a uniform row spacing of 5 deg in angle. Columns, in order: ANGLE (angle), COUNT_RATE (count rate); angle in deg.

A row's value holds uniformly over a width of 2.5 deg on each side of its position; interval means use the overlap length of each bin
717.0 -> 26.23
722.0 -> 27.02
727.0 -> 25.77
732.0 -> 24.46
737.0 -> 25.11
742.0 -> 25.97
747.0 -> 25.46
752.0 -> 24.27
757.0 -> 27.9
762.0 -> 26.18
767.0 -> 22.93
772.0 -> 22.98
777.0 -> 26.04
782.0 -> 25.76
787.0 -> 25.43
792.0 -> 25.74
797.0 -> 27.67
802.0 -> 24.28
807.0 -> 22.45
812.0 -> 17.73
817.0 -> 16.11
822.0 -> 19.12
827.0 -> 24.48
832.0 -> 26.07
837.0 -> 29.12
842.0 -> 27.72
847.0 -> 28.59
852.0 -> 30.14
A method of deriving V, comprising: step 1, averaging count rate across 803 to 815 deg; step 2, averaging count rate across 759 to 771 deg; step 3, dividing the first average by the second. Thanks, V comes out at 0.83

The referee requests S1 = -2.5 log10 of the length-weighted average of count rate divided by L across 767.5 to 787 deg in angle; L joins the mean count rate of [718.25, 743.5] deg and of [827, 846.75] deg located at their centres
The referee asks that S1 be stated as 0.07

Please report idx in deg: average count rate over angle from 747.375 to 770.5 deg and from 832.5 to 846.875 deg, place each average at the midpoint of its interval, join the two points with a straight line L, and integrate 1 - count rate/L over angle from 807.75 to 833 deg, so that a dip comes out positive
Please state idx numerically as 6.4 deg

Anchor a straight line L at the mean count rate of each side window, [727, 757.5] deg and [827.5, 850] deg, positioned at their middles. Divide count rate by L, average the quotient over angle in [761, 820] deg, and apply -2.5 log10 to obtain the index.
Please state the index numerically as 0.13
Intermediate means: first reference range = 25.4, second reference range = 27.6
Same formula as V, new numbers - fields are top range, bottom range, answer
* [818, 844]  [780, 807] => 0.97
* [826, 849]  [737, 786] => 1.08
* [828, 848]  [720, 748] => 1.08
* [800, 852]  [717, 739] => 0.93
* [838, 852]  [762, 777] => 1.19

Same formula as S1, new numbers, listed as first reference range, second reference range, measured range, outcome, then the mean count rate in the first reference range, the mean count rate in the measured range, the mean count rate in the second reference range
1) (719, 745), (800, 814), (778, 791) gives -0.13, 25.7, 25.7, 21.5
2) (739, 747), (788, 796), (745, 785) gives 0.03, 25.8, 25.2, 26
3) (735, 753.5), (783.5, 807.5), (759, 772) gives 0.04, 25.3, 24.4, 25.4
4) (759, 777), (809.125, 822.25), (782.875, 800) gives -0.24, 24.4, 26.2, 17.5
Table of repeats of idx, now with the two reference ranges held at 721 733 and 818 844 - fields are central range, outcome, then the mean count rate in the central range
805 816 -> 2.4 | 19.4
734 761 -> -0.2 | 25.7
